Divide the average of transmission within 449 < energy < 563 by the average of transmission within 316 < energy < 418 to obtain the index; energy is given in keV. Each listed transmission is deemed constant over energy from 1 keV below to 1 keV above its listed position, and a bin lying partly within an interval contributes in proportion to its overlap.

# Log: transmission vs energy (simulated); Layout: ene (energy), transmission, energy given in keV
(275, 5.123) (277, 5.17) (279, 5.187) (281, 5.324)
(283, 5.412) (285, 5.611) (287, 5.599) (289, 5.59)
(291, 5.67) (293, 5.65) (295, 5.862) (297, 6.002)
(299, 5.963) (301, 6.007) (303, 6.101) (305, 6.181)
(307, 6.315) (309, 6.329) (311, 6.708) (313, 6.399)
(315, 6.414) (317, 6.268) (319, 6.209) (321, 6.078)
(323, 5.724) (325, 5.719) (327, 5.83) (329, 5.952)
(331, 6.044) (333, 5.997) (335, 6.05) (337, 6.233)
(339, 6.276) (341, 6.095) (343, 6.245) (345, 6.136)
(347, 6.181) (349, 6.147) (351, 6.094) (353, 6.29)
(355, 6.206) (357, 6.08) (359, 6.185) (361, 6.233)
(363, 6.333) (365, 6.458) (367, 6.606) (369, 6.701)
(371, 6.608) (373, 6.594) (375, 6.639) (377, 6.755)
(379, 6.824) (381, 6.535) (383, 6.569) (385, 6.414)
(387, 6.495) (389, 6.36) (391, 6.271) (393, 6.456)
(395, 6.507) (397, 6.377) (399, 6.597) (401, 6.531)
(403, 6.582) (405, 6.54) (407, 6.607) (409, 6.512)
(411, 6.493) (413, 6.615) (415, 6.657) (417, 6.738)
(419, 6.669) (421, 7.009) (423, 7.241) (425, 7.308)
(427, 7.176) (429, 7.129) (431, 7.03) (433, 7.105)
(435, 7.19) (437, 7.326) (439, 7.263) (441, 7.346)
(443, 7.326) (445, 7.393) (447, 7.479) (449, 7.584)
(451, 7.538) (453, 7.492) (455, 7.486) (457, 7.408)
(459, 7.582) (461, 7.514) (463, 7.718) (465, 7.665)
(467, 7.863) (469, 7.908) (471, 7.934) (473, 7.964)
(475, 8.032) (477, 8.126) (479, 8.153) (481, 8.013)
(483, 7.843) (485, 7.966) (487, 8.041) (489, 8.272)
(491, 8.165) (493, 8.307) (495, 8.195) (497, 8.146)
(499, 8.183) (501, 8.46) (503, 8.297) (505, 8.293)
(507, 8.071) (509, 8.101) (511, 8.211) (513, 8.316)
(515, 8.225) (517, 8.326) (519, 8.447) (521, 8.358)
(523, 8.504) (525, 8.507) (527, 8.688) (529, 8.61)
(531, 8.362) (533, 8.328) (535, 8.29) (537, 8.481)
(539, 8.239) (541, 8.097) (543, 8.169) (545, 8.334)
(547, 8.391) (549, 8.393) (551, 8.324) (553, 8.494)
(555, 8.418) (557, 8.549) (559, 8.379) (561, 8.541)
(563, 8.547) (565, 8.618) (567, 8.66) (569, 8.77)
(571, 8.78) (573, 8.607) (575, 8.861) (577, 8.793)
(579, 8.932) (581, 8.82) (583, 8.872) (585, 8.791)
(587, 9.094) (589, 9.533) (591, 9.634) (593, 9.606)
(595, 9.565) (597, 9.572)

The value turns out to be 1.28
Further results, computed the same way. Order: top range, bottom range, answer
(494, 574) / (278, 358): 1.40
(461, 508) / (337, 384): 1.26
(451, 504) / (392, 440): 1.16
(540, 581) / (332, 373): 1.36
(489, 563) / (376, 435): 1.24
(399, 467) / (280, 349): 1.19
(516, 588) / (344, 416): 1.32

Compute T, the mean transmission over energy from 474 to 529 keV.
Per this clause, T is 8.24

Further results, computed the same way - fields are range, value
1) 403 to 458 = 7.09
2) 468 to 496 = 8.07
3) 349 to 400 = 6.44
